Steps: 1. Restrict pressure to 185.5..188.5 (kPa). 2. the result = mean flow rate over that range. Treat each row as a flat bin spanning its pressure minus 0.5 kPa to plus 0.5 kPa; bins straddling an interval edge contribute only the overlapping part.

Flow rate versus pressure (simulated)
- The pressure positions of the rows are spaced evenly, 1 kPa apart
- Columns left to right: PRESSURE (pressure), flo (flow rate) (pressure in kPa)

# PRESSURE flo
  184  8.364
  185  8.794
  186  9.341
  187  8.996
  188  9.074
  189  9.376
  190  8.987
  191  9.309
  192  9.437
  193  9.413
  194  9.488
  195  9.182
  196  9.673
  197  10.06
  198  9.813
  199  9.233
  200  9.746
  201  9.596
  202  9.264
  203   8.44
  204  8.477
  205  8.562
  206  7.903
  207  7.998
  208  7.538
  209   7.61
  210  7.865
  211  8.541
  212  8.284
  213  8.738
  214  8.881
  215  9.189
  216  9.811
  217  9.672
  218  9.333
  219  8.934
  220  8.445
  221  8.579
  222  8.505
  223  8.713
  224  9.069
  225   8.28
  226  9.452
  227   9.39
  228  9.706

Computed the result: 9.14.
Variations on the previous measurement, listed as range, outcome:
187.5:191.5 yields 9.19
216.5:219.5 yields 9.31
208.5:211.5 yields 8.01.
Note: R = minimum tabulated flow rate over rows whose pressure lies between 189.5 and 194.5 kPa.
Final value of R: 8.987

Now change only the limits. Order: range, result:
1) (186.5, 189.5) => 8.996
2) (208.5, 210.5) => 7.61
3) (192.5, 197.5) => 9.182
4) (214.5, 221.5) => 8.445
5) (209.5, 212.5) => 7.865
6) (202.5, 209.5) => 7.538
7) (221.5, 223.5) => 8.505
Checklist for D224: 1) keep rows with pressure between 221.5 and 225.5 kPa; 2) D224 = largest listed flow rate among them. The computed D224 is 9.069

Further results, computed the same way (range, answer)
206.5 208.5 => 7.998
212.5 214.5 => 8.881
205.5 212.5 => 8.541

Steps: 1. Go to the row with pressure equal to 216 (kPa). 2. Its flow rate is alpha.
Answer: 9.811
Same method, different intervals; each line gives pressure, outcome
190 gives 8.987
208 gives 7.538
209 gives 7.61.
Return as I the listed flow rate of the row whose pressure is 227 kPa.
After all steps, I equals 9.39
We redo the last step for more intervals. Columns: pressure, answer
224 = 9.069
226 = 9.452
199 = 9.233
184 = 8.364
